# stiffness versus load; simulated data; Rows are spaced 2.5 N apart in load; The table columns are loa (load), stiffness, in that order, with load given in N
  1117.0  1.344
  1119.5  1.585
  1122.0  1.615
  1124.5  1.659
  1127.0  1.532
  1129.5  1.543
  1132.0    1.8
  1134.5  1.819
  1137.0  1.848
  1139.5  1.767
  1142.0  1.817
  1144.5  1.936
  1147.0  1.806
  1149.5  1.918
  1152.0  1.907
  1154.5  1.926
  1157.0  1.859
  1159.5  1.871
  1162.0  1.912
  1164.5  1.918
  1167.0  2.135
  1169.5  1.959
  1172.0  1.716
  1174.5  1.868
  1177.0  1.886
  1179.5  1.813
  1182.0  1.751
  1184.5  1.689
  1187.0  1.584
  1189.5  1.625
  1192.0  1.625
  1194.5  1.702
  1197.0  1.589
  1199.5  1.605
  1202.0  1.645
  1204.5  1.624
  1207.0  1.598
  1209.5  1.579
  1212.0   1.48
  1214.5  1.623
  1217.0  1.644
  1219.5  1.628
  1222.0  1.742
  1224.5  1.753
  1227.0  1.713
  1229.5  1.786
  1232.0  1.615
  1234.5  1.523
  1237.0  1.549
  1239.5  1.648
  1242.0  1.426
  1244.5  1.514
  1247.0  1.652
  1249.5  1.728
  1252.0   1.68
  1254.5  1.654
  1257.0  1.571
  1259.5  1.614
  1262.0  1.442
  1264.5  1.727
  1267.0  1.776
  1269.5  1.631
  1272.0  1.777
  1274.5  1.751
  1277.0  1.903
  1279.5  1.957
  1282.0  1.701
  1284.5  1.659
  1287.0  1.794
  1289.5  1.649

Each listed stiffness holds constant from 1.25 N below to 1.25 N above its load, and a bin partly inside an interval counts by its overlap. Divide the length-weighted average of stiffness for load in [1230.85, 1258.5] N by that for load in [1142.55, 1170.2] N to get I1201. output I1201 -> 0.83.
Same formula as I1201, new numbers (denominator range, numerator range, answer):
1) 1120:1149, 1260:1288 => 1.00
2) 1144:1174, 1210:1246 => 0.85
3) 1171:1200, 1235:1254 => 0.94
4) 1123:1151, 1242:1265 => 0.91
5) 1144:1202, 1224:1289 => 0.93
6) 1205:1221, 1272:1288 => 1.12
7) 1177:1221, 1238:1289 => 1.02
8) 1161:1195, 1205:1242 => 0.90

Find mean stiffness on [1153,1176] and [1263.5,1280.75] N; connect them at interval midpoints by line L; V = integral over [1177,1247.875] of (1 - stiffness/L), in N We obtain 8.3 N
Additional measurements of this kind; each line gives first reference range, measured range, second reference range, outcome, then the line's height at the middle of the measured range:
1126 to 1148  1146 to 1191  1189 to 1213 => -4.04 N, 1.69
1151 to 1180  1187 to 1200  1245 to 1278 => 1.48 N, 1.84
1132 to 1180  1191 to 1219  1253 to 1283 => 2.99 N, 1.8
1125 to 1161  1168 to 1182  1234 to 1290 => -0.59 N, 1.77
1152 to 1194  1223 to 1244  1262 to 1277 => 1.62 N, 1.76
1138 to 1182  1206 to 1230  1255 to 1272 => 1.28 N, 1.74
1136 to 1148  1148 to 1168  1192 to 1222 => -1.64 N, 1.78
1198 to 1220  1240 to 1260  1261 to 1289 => 0.96 N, 1.69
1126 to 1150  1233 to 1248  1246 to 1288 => 1.48 N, 1.72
